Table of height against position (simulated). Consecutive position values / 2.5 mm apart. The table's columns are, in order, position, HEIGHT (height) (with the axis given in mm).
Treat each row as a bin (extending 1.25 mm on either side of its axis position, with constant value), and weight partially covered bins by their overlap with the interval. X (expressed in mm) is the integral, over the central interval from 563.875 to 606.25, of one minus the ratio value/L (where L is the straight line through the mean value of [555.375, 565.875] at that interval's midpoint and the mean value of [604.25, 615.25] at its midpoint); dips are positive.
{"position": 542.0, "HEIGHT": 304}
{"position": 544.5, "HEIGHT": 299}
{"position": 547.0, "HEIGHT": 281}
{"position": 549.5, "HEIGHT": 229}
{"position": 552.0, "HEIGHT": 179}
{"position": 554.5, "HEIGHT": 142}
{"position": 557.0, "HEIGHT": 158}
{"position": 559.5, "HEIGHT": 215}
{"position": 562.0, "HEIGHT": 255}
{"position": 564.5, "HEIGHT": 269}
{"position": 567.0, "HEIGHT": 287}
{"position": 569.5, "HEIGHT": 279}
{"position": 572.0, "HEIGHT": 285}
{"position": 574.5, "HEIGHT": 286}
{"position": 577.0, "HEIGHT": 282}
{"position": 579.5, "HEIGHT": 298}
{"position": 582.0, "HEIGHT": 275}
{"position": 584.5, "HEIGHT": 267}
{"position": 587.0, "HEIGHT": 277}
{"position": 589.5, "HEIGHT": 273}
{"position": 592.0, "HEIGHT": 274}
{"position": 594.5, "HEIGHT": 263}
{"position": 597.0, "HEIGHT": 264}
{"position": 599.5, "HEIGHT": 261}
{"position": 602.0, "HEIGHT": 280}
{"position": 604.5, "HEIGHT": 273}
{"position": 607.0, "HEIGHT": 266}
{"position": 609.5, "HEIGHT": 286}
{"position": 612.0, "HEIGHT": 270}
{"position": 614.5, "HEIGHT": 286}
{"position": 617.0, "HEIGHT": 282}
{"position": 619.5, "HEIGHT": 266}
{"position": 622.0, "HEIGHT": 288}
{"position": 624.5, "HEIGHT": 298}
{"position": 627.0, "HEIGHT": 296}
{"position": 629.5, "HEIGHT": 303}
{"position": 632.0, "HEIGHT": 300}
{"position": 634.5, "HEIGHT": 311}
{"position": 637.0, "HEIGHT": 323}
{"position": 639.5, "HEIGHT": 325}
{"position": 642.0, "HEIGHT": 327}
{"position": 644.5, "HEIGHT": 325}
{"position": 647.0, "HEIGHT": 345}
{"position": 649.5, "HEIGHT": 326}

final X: -4.8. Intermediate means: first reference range 222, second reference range 276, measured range 276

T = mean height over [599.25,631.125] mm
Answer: 282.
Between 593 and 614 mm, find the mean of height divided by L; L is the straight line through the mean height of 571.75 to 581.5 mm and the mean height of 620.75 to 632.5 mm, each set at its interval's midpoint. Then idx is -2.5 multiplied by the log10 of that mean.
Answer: 0.08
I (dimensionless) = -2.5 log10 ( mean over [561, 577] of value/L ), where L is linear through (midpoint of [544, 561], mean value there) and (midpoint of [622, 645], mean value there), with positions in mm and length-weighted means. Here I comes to -0.20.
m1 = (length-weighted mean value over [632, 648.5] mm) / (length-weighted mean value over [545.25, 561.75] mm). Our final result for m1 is 1.6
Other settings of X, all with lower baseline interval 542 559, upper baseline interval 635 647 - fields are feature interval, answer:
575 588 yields -1.2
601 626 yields 1.2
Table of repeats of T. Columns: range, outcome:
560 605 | 274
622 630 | 297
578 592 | 278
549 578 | 239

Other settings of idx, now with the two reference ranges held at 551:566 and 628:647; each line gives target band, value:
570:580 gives -0.25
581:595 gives -0.10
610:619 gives 0.02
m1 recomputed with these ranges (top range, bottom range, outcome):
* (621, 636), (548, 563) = 1.52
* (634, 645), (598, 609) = 1.19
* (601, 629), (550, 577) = 1.19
